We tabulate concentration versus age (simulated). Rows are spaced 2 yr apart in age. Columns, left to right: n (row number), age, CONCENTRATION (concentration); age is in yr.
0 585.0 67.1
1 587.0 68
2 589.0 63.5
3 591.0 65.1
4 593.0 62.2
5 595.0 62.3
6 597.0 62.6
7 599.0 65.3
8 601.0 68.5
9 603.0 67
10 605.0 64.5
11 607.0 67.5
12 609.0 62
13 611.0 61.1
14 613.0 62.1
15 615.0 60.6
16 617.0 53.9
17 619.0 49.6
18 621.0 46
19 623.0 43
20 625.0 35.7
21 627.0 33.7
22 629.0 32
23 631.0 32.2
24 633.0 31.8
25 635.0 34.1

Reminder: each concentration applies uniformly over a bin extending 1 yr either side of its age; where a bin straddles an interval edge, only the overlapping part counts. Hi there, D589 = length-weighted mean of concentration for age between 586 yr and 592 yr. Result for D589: 65.5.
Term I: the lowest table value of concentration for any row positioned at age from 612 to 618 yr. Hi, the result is 53.9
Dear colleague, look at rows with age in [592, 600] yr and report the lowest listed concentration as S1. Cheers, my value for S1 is 62.2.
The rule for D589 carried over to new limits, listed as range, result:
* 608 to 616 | 61.5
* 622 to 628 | 37.5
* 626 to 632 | 32.6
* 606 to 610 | 64.8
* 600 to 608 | 66.9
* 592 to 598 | 62.4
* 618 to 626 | 43.6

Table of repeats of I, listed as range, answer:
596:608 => 62.6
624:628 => 33.7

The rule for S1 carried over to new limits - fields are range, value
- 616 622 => 46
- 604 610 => 62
